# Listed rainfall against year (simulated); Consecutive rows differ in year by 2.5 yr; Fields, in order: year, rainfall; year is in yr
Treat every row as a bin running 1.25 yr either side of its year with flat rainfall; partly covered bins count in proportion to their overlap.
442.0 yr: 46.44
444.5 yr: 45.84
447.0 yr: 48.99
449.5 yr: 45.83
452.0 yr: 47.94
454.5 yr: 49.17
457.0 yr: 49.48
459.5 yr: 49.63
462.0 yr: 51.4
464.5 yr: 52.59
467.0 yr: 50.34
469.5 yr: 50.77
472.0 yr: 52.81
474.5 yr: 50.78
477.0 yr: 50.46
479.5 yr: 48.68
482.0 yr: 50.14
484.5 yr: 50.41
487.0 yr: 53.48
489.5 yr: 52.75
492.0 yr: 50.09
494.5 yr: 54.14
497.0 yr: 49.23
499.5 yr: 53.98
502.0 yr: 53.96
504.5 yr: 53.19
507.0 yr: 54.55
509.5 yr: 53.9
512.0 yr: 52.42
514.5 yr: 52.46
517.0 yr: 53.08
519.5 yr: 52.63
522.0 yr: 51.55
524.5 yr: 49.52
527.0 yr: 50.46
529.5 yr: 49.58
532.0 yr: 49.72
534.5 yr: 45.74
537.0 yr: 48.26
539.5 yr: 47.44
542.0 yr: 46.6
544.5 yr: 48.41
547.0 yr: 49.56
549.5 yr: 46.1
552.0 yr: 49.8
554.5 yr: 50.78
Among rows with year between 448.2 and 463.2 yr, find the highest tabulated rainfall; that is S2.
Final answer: 51.4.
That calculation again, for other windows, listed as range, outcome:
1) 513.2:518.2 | 53.08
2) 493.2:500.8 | 54.14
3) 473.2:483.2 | 50.78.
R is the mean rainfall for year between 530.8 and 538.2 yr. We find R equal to 47.9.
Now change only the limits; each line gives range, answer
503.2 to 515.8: 53.3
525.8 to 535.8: 48.9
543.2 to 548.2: 49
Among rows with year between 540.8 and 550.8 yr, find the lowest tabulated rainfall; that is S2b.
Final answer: 46.1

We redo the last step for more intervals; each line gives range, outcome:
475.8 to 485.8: 48.68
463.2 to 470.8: 50.34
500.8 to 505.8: 53.19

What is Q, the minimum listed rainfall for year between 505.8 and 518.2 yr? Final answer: 52.42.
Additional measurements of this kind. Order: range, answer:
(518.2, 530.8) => 49.52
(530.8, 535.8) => 45.74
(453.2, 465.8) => 49.17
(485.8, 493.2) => 50.09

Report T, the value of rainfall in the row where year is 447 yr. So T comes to 48.99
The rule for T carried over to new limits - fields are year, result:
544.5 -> 48.41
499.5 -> 53.98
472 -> 52.81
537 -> 48.26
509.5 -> 53.9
